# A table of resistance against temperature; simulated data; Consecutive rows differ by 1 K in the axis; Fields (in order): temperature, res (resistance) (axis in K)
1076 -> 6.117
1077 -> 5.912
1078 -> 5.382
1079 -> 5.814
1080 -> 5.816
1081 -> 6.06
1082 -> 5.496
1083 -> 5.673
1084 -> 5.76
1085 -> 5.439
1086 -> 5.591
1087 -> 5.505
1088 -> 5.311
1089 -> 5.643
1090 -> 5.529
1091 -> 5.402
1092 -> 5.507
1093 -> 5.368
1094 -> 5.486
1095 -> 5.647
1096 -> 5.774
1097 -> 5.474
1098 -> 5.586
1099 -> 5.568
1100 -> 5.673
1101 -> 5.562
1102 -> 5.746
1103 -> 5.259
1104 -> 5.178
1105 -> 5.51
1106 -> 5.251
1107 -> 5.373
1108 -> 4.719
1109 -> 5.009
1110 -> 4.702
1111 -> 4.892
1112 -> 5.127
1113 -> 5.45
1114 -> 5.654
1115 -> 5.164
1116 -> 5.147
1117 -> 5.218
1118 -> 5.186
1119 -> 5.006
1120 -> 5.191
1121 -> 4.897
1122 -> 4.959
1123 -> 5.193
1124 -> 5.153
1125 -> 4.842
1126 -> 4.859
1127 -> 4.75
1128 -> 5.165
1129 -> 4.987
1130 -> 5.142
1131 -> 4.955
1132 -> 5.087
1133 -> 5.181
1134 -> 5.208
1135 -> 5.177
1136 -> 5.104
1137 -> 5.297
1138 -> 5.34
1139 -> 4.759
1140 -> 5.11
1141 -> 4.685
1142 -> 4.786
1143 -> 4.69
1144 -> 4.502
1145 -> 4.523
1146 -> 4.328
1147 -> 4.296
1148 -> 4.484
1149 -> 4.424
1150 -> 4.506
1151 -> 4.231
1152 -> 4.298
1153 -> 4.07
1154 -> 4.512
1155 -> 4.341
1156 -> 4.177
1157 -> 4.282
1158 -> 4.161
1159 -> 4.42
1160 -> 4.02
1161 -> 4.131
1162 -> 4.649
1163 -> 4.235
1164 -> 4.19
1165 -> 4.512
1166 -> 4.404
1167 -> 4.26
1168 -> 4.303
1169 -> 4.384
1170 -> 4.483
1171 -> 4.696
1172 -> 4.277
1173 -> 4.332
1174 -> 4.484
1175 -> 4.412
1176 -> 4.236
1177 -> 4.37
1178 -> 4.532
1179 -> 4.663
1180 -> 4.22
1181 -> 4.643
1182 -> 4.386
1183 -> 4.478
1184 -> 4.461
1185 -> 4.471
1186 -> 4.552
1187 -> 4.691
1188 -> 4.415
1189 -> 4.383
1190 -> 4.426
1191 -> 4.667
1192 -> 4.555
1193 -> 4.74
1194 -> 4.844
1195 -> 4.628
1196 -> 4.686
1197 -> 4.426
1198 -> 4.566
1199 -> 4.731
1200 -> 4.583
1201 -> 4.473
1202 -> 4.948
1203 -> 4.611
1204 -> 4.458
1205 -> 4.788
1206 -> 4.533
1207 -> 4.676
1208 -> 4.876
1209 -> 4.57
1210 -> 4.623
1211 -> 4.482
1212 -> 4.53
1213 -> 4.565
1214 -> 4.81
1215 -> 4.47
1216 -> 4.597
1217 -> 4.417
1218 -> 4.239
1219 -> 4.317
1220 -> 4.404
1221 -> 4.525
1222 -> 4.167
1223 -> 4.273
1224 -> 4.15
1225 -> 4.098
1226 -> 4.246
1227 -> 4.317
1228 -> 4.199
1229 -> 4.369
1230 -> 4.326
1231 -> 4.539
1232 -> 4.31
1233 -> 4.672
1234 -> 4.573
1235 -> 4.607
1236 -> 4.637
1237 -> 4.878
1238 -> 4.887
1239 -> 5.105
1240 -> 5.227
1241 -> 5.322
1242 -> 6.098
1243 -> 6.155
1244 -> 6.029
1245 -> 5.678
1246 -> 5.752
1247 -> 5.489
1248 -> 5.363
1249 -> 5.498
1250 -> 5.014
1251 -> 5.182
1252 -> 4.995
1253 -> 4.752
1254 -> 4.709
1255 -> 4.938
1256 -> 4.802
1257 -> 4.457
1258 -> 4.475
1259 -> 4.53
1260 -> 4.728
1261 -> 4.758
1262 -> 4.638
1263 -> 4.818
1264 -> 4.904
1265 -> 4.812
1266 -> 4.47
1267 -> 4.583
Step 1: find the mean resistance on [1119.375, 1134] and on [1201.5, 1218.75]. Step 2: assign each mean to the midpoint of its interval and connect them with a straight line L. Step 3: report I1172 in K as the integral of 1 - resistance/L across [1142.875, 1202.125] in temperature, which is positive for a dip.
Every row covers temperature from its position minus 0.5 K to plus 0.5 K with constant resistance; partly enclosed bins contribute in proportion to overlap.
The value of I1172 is 4.29 K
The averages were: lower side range 5.03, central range 4.44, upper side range 4.6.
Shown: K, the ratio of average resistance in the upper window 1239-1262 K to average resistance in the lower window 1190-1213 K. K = 1.12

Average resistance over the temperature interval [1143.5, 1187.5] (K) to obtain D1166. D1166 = 4.39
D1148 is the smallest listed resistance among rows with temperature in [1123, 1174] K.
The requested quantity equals 4.02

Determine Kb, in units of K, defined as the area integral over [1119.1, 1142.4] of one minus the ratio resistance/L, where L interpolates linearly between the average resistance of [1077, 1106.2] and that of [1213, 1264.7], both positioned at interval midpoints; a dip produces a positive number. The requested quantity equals 1.4 K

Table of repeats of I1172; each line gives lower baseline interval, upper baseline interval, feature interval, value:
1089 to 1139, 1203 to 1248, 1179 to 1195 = 1.2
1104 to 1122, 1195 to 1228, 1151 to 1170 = 2.1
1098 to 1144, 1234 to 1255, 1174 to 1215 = 5.0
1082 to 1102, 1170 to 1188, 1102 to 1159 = 2.1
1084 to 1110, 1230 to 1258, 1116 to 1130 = 0.9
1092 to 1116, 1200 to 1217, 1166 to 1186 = 1.7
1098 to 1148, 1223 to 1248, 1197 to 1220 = 1.7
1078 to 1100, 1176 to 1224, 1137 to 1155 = 1.7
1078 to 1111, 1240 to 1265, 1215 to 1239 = 3.4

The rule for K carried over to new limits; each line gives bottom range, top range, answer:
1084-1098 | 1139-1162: 0.80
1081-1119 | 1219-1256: 0.90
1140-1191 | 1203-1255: 1.08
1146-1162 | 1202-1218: 1.07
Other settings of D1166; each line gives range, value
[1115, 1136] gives 5.07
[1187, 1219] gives 4.59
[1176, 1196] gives 4.53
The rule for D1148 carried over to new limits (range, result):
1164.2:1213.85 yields 4.22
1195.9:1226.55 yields 4.098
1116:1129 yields 4.75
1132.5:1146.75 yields 4.328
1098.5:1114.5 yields 4.702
